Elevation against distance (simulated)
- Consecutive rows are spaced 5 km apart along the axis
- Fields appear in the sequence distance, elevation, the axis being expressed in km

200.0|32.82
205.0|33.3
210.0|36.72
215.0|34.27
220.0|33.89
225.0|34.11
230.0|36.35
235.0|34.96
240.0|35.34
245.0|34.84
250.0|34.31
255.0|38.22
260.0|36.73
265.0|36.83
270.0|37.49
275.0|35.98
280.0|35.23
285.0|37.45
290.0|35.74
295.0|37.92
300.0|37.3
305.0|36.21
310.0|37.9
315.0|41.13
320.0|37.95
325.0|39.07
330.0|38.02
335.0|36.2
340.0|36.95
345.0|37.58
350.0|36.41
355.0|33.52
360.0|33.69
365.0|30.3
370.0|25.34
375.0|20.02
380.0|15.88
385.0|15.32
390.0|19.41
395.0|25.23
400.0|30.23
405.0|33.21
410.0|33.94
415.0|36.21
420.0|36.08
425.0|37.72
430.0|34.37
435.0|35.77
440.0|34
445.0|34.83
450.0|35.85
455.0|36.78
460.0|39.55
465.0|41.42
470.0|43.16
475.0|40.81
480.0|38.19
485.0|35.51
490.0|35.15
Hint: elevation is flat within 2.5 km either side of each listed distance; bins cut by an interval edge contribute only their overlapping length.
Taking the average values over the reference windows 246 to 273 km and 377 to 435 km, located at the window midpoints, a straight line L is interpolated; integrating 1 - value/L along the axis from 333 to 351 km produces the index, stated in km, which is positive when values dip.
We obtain -2.5 km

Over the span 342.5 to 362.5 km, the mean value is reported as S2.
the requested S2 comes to 35.3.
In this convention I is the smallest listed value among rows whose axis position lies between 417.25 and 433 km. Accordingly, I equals 34.37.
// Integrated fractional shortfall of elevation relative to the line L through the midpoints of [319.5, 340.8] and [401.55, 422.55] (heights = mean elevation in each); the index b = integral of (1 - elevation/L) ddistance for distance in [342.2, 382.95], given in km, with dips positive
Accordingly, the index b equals 8.4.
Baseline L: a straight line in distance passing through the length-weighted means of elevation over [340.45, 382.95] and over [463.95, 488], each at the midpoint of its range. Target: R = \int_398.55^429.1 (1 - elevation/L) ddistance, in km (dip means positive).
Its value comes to -0.6 km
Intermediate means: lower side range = 29.3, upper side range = 39.6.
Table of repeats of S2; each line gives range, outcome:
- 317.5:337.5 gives 37.8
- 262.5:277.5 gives 36.8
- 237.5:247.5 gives 35.1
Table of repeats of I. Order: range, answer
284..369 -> 30.3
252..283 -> 35.23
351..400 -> 15.32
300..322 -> 36.21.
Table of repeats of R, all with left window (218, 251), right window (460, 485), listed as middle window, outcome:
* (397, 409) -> 2.2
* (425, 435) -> 0.9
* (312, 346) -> -1.1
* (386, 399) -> 5.4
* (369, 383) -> 6.7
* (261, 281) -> -0.5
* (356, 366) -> 1.4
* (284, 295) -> -0.2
